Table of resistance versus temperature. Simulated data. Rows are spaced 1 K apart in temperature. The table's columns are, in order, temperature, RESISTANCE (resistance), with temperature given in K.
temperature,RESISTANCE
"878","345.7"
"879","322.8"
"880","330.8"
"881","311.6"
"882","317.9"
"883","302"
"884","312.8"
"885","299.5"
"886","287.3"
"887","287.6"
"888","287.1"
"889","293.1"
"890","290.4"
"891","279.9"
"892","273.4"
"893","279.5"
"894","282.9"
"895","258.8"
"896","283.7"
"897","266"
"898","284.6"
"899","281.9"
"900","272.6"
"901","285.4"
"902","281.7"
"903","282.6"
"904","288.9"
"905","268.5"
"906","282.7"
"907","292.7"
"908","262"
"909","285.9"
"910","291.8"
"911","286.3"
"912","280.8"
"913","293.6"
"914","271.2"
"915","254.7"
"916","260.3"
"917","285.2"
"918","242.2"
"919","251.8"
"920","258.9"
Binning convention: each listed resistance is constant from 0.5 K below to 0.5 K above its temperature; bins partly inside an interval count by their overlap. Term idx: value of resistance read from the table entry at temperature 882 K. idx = 317.9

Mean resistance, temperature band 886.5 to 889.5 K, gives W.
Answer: 289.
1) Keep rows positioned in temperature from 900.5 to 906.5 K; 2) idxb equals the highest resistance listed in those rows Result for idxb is 288.9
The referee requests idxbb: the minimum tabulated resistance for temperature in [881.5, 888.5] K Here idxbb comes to 287.1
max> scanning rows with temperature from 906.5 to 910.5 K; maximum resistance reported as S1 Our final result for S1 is 292.7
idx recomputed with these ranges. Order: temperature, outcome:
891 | 279.9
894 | 282.9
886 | 287.3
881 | 311.6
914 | 271.2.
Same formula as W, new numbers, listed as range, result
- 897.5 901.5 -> 281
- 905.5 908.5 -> 279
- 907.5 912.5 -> 281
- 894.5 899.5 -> 275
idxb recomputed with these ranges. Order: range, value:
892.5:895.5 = 282.9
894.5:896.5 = 283.7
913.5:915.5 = 271.2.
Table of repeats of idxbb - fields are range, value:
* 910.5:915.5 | 254.7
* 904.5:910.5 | 262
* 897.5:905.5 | 268.5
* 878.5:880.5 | 322.8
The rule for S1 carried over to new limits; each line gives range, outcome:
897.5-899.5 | 284.6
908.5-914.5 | 293.6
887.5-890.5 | 293.1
